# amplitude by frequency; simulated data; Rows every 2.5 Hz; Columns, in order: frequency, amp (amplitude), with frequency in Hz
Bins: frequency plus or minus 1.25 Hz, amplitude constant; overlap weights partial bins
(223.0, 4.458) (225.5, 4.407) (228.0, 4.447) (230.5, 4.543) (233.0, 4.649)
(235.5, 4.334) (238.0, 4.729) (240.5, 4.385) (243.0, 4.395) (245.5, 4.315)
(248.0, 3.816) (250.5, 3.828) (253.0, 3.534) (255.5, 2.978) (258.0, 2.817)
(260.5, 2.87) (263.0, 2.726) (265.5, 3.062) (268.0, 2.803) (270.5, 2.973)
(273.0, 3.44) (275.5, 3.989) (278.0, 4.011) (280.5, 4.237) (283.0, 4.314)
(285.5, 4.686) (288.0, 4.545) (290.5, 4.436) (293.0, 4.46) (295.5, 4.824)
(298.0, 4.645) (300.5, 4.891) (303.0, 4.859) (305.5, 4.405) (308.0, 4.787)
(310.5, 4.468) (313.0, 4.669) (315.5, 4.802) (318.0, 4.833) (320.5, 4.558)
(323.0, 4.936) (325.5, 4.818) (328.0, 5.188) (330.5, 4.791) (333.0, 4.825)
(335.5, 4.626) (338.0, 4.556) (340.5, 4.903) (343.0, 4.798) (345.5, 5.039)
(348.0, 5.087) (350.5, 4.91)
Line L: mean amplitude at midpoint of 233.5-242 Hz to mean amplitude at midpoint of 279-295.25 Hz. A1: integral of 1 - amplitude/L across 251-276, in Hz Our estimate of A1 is 7.6 Hz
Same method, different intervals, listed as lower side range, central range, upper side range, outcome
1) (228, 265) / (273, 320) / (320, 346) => -1.08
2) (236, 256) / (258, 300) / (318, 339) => 4.82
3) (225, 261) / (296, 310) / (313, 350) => -0.42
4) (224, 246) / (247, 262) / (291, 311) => 4.10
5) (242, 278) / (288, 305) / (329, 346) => -2.53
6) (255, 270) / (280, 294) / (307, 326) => -2.81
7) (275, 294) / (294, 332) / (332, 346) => -1.60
